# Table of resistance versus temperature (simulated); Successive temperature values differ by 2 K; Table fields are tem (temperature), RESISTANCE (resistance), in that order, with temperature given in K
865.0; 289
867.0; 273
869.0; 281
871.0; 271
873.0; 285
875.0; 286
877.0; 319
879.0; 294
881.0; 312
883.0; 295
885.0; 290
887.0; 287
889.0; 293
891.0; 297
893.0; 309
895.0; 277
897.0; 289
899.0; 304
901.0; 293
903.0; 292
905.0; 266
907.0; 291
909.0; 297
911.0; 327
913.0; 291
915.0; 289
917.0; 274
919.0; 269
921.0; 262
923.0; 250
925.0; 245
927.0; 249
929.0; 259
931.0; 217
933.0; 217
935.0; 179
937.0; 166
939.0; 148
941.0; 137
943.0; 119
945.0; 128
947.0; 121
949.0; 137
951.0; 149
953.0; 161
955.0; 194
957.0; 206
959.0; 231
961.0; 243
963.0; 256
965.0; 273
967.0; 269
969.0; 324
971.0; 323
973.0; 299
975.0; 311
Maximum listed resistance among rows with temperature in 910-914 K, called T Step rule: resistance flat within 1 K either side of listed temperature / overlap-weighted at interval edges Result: 327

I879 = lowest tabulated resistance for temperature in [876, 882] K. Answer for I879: 294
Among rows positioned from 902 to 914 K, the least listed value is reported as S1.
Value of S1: 266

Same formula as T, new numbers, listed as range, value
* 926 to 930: 259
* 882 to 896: 309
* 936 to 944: 166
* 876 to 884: 319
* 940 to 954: 161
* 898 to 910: 304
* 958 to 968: 273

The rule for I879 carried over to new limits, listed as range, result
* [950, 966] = 149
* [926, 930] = 249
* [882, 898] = 277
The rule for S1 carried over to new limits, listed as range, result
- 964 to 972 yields 269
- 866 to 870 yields 273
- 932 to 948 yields 119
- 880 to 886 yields 290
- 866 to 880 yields 271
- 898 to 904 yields 292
